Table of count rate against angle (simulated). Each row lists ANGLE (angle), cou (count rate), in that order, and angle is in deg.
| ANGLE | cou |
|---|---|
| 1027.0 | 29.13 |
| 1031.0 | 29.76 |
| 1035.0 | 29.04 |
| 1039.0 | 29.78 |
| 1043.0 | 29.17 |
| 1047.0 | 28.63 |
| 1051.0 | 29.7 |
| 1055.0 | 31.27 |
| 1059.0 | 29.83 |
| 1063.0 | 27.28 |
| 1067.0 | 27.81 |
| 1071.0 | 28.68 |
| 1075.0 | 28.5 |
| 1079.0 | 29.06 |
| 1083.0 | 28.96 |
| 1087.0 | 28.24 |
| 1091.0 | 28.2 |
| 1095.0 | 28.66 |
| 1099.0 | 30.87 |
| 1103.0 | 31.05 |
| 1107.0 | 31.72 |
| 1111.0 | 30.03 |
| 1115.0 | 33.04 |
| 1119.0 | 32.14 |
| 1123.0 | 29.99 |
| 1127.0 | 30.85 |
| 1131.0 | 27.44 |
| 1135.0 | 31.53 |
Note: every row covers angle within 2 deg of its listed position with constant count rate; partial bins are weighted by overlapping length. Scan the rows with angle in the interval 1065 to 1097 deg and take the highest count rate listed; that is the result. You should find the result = 29.06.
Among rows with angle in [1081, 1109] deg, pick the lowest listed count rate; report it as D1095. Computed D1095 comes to 28.2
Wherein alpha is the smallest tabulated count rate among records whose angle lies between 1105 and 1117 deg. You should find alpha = 30.03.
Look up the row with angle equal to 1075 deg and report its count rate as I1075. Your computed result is 28.5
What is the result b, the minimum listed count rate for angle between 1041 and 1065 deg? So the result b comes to 27.28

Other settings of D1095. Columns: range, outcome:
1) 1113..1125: 29.99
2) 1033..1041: 29.04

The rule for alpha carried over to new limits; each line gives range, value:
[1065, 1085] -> 27.81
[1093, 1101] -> 28.66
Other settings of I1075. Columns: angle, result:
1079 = 29.06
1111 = 30.03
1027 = 29.13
